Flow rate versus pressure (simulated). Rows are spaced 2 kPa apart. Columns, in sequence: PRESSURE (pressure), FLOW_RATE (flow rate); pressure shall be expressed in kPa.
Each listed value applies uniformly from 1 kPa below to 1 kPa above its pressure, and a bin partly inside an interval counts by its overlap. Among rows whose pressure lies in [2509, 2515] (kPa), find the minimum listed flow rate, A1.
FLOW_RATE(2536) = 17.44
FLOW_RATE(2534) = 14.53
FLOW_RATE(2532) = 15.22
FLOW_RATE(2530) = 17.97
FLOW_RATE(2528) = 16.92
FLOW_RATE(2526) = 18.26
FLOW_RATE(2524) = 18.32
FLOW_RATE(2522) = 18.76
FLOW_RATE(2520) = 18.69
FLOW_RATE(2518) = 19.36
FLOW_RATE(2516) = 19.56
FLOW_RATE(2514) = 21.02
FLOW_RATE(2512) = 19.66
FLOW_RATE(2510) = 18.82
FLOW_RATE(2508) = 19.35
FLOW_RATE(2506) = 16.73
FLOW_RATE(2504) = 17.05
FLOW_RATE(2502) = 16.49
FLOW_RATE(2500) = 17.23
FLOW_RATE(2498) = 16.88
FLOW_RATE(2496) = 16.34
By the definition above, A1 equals 18.82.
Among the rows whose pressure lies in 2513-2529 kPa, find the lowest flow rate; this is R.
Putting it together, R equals 16.92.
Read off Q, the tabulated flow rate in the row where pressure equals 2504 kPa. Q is 17.05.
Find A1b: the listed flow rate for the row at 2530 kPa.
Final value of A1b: 17.97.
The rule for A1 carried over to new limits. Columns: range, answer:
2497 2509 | 16.49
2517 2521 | 18.69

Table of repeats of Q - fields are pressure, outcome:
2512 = 19.66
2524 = 18.32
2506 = 16.73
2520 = 18.69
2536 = 17.44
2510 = 18.82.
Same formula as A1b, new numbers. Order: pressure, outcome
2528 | 16.92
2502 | 16.49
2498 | 16.88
